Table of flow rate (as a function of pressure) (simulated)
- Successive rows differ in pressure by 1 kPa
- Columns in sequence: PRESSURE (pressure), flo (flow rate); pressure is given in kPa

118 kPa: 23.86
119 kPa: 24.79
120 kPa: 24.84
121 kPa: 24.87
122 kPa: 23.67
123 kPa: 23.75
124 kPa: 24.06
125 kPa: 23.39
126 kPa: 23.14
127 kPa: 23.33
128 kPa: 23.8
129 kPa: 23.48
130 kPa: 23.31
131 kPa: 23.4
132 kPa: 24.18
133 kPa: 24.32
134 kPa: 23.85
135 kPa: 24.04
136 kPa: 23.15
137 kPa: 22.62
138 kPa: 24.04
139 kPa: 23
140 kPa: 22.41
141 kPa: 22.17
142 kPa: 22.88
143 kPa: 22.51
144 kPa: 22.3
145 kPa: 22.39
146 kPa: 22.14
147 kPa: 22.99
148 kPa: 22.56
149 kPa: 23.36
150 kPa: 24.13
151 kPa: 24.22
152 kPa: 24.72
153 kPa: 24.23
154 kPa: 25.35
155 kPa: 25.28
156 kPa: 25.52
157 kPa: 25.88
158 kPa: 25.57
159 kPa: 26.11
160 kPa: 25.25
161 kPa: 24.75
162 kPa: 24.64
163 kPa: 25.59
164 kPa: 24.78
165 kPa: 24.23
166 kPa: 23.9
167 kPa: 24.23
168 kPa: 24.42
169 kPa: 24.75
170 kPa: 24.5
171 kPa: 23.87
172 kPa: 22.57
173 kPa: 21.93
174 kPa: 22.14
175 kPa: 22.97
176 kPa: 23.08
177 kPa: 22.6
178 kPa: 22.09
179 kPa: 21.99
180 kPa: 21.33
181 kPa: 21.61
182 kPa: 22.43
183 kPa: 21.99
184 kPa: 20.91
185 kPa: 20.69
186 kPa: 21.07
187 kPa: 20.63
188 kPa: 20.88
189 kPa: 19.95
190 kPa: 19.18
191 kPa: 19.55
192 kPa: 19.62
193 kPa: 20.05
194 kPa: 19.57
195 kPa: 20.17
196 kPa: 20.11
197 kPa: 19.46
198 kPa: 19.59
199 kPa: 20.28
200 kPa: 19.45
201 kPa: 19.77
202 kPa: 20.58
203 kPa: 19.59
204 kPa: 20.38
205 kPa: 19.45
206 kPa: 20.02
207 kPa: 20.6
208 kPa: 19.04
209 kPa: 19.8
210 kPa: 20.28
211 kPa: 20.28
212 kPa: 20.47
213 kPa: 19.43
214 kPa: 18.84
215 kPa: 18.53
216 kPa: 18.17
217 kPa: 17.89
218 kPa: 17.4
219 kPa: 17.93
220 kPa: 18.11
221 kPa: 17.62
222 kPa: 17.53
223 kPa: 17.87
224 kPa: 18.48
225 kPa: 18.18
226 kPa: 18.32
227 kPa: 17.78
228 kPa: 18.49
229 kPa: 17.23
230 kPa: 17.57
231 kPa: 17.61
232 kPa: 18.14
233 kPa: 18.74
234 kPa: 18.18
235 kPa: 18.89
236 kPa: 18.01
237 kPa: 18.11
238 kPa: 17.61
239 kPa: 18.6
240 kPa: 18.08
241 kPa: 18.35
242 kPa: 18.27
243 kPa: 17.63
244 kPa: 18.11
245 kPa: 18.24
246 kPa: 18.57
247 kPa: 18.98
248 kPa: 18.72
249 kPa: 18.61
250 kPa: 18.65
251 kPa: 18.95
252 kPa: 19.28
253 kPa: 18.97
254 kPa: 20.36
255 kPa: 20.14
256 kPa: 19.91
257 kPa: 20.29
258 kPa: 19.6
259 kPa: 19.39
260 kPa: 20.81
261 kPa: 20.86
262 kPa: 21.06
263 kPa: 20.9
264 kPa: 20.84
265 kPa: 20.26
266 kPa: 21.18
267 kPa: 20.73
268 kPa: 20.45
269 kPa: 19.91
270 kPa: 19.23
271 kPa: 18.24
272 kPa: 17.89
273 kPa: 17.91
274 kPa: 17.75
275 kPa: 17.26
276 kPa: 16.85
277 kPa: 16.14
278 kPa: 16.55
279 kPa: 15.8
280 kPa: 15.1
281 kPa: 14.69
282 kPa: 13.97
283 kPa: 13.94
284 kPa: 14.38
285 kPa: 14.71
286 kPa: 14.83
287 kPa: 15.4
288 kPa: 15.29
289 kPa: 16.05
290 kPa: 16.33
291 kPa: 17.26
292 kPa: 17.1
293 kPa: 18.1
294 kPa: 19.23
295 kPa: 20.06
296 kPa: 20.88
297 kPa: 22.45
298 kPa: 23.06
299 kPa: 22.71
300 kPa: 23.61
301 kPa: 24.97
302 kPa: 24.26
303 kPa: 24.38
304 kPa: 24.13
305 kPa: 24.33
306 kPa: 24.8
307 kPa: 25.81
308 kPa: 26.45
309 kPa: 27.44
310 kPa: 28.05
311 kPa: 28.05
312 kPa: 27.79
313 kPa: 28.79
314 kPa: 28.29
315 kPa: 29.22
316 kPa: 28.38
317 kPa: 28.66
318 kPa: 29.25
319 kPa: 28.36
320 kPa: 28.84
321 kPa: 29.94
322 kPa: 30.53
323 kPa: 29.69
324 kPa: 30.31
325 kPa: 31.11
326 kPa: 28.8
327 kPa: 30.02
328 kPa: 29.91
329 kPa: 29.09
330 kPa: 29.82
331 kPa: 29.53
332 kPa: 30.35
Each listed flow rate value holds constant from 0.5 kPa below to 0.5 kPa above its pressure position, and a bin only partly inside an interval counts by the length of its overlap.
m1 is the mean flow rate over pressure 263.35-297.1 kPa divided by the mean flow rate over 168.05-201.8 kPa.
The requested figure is 0.82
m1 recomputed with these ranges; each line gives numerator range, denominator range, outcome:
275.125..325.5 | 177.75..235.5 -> 1.16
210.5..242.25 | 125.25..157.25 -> 0.78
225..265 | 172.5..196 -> 0.89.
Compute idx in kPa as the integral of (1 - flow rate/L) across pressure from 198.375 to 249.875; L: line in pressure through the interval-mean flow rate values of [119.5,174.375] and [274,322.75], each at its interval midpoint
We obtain 9.4 kPa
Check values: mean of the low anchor 23.9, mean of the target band 18.7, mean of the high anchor 21.9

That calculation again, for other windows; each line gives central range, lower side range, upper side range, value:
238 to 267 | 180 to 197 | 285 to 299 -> -0.5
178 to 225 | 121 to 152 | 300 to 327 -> 9.7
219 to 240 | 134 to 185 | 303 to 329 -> 6.2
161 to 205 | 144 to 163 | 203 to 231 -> 0.1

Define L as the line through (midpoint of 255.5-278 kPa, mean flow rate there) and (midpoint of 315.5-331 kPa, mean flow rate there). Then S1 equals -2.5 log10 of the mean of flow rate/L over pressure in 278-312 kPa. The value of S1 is 0.214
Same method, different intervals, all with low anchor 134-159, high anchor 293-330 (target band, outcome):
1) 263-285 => 0.423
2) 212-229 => 0.345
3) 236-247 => 0.362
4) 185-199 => 0.219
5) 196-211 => 0.235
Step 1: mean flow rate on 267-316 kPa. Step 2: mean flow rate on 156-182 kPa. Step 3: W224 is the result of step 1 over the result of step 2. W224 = 0.86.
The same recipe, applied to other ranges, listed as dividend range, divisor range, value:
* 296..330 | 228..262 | 1.45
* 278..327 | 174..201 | 1.11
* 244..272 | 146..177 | 0.81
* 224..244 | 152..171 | 0.73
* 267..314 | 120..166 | 0.84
